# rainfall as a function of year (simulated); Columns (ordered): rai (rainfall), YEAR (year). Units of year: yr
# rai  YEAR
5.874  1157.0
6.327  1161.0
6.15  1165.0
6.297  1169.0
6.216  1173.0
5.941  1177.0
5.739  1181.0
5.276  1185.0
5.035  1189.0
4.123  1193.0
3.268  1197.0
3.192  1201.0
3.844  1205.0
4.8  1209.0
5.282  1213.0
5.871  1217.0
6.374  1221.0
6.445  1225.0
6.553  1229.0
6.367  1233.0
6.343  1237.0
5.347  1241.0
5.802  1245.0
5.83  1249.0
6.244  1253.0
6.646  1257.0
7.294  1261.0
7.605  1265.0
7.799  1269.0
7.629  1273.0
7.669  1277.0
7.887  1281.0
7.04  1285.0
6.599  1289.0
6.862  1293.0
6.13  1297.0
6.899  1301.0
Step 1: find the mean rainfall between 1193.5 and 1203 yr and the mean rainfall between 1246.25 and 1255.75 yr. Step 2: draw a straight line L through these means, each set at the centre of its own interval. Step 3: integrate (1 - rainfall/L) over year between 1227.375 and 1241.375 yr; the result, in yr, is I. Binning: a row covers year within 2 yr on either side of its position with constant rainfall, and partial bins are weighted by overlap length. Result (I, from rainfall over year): -2.8 yr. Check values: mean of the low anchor 3.37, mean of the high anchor 6.07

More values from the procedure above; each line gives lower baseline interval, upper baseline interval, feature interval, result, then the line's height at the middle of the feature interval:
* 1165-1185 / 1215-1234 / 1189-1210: 7.63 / 6.15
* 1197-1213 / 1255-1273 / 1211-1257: -4.02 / 5.67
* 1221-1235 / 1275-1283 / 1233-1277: 2.96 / 7.15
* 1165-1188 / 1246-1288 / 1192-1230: 8.50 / 6.35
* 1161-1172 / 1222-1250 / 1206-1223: 1.87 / 6.16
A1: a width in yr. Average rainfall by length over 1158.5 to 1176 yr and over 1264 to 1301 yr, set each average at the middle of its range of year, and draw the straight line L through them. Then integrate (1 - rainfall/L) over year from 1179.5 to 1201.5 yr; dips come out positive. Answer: 6.6 yr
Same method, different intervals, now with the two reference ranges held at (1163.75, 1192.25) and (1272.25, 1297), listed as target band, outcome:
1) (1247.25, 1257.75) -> 0.84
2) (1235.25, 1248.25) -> 1.51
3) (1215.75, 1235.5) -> 0.10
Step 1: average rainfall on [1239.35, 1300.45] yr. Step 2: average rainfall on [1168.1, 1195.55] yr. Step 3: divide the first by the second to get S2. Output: 1.26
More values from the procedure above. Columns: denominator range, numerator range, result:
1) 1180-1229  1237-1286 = 1.38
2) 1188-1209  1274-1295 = 1.84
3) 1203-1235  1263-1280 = 1.35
